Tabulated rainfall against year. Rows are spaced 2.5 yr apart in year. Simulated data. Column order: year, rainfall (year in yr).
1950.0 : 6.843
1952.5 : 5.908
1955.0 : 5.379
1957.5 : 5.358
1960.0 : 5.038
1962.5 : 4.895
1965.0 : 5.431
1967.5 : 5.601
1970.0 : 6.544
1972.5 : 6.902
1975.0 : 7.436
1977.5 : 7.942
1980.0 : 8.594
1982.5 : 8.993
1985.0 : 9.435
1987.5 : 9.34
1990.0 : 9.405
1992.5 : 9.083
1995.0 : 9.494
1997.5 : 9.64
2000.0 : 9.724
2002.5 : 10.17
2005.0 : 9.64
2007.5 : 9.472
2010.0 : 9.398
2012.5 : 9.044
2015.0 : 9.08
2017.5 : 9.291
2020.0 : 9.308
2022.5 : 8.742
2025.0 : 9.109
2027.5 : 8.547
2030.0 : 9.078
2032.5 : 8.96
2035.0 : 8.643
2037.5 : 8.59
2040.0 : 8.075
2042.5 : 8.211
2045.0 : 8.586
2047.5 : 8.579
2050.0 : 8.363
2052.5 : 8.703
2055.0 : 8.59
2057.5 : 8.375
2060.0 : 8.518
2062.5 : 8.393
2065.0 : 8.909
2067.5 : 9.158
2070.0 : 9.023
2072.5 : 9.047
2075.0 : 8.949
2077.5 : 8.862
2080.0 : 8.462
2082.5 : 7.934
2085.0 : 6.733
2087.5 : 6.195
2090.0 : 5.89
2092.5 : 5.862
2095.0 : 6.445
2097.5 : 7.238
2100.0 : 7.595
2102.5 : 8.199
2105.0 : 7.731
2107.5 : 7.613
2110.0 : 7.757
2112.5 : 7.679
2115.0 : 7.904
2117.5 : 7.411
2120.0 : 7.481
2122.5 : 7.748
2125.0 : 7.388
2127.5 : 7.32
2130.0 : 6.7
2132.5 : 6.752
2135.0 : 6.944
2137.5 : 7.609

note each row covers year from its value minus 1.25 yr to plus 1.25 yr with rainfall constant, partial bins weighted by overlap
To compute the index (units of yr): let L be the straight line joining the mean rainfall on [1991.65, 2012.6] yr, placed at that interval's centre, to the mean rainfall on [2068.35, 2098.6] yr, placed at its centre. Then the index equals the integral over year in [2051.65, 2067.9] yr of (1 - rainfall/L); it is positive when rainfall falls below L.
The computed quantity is -1.0 yr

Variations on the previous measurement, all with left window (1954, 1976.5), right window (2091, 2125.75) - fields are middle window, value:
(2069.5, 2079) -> -2.6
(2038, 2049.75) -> -2.9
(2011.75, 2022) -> -4.3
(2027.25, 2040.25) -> -4.1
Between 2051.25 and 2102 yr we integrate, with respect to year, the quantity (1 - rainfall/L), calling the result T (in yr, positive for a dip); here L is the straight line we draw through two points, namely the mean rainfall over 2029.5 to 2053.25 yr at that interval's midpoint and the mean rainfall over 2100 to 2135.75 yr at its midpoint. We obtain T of 0.8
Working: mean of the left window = 8.56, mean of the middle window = 7.95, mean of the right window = 7.49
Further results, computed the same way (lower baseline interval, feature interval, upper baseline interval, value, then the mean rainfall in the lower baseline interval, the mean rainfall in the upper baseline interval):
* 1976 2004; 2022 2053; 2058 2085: 0.9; 9.24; 8.62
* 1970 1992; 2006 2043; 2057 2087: -2.1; 8.41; 8.48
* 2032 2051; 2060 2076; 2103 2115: -1.3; 8.48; 7.75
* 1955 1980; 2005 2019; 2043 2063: -3.6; 6.21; 8.51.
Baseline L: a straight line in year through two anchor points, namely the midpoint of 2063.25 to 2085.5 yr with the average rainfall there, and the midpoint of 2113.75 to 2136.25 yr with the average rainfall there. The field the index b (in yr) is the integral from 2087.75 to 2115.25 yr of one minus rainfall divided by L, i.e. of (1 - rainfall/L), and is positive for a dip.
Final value 2.4 yr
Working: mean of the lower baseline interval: 8.62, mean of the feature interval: 7.2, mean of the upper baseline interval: 7.29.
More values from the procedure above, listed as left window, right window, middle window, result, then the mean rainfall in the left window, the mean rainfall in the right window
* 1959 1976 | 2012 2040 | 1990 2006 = -4.51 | 5.97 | 8.9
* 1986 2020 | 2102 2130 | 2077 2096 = 2.60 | 9.44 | 7.6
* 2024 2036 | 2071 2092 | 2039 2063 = -0.16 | 8.87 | 7.71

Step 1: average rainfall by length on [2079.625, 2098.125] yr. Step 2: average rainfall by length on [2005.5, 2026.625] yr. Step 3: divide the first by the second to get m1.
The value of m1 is 0.74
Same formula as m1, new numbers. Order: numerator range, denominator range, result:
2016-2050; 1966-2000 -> 1.04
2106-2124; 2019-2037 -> 0.86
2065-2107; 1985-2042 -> 0.84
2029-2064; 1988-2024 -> 0.91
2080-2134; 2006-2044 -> 0.81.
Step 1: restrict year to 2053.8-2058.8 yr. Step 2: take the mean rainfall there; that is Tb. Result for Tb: 8.48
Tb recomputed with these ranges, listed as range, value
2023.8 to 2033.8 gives 8.92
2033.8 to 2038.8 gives 8.61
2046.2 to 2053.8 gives 8.55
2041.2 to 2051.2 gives 8.43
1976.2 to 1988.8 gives 8.86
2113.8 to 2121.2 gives 7.6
